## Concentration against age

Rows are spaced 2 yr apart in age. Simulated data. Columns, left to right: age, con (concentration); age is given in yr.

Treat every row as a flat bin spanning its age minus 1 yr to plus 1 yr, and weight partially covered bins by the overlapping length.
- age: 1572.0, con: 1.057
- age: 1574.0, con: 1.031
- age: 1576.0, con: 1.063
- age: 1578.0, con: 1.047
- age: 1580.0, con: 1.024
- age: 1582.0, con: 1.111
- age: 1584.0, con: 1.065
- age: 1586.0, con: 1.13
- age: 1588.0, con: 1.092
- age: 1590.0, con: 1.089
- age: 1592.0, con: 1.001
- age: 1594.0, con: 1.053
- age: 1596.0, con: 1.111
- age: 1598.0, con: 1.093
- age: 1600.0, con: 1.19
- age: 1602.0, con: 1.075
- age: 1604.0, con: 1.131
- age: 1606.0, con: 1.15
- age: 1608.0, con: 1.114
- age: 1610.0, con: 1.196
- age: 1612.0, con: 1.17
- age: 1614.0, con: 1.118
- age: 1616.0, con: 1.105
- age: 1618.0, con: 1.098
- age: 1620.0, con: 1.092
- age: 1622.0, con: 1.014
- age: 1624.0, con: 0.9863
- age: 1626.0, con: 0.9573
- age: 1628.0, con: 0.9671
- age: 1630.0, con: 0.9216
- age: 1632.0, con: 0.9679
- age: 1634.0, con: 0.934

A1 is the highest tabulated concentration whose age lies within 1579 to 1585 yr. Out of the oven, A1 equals 1.111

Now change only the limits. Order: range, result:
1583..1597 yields 1.13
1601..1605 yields 1.131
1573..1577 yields 1.063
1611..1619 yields 1.17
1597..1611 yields 1.196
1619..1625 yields 1.092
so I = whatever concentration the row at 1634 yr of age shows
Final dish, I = 0.934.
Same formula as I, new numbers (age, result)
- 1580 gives 1.024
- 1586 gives 1.13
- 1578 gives 1.047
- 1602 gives 1.075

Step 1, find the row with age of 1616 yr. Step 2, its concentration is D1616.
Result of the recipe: 1.105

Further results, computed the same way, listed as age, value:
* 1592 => 1.001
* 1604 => 1.131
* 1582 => 1.111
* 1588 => 1.092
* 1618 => 1.098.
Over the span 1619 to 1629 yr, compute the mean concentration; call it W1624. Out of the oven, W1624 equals 1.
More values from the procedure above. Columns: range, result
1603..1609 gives 1.13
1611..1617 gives 1.13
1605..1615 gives 1.15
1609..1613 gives 1.18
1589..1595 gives 1.05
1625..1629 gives 0.962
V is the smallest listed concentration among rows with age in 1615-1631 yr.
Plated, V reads 0.9216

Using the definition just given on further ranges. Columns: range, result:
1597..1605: 1.075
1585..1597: 1.001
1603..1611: 1.114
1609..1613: 1.17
